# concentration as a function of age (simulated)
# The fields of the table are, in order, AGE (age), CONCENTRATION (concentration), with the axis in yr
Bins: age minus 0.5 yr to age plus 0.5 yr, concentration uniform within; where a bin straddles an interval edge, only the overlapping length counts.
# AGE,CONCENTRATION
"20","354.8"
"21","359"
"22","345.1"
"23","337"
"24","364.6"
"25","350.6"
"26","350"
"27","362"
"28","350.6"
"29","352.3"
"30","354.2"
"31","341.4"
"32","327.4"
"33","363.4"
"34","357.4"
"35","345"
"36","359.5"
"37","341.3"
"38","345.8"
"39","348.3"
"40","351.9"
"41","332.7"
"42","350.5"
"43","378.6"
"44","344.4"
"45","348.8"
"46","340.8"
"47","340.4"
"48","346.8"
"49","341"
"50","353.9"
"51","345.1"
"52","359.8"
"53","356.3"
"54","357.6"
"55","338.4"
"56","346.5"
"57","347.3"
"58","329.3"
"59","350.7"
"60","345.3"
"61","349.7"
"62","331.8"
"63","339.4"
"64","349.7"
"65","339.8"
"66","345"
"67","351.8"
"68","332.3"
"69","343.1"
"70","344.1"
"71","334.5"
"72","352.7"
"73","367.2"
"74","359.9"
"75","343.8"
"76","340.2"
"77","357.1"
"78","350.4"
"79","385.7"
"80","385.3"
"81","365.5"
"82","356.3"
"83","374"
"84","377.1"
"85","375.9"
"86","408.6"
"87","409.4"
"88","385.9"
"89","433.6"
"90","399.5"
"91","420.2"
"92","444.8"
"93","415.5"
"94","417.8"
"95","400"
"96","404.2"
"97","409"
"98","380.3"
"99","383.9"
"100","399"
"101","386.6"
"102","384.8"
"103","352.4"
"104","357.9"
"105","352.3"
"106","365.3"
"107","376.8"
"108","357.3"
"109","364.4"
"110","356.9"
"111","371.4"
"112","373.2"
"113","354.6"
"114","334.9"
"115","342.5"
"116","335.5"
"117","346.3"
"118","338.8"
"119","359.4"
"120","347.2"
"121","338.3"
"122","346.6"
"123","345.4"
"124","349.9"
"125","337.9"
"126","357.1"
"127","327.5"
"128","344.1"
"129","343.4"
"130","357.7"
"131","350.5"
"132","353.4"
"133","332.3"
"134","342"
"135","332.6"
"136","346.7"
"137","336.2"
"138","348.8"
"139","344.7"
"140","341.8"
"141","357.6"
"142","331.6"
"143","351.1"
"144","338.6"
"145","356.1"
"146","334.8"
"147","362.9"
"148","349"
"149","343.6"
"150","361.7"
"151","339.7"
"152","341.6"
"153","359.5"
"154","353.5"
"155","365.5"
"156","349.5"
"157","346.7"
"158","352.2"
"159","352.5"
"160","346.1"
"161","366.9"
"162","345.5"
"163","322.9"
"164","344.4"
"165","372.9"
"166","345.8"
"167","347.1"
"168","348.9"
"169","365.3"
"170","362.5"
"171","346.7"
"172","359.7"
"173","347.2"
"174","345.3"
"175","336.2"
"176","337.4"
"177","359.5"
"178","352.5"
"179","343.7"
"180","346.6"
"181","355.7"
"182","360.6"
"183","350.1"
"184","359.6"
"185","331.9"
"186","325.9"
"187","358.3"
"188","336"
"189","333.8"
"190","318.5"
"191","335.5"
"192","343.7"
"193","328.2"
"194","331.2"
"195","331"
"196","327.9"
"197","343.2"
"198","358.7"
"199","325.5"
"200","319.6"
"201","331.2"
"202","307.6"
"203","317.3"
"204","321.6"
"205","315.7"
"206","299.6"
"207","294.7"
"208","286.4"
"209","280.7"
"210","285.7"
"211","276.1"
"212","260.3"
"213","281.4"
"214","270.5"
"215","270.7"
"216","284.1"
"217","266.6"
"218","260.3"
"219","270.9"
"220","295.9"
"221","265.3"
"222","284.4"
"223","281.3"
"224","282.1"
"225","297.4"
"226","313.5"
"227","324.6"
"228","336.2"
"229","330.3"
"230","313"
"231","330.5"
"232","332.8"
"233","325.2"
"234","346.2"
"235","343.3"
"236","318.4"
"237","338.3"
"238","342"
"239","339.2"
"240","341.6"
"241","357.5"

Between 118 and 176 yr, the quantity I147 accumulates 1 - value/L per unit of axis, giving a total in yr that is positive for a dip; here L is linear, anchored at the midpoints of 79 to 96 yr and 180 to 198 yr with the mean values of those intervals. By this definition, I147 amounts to 2.55 yr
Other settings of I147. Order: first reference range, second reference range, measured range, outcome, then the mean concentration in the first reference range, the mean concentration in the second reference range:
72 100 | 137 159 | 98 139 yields 1.5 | 387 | 349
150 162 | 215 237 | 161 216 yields 0.2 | 352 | 305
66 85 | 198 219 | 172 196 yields -2.9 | 357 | 294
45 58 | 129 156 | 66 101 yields -3.2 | 347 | 347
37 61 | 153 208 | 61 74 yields 0.1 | 348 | 341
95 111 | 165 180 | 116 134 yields 1.1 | 376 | 351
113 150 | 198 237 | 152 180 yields -1.9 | 345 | 302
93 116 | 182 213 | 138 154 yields 0.1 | 374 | 321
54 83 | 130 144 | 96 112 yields -1.3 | 350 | 344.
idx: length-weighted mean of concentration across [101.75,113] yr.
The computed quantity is 364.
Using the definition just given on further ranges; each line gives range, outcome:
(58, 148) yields 361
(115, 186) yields 348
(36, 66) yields 347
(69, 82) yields 357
